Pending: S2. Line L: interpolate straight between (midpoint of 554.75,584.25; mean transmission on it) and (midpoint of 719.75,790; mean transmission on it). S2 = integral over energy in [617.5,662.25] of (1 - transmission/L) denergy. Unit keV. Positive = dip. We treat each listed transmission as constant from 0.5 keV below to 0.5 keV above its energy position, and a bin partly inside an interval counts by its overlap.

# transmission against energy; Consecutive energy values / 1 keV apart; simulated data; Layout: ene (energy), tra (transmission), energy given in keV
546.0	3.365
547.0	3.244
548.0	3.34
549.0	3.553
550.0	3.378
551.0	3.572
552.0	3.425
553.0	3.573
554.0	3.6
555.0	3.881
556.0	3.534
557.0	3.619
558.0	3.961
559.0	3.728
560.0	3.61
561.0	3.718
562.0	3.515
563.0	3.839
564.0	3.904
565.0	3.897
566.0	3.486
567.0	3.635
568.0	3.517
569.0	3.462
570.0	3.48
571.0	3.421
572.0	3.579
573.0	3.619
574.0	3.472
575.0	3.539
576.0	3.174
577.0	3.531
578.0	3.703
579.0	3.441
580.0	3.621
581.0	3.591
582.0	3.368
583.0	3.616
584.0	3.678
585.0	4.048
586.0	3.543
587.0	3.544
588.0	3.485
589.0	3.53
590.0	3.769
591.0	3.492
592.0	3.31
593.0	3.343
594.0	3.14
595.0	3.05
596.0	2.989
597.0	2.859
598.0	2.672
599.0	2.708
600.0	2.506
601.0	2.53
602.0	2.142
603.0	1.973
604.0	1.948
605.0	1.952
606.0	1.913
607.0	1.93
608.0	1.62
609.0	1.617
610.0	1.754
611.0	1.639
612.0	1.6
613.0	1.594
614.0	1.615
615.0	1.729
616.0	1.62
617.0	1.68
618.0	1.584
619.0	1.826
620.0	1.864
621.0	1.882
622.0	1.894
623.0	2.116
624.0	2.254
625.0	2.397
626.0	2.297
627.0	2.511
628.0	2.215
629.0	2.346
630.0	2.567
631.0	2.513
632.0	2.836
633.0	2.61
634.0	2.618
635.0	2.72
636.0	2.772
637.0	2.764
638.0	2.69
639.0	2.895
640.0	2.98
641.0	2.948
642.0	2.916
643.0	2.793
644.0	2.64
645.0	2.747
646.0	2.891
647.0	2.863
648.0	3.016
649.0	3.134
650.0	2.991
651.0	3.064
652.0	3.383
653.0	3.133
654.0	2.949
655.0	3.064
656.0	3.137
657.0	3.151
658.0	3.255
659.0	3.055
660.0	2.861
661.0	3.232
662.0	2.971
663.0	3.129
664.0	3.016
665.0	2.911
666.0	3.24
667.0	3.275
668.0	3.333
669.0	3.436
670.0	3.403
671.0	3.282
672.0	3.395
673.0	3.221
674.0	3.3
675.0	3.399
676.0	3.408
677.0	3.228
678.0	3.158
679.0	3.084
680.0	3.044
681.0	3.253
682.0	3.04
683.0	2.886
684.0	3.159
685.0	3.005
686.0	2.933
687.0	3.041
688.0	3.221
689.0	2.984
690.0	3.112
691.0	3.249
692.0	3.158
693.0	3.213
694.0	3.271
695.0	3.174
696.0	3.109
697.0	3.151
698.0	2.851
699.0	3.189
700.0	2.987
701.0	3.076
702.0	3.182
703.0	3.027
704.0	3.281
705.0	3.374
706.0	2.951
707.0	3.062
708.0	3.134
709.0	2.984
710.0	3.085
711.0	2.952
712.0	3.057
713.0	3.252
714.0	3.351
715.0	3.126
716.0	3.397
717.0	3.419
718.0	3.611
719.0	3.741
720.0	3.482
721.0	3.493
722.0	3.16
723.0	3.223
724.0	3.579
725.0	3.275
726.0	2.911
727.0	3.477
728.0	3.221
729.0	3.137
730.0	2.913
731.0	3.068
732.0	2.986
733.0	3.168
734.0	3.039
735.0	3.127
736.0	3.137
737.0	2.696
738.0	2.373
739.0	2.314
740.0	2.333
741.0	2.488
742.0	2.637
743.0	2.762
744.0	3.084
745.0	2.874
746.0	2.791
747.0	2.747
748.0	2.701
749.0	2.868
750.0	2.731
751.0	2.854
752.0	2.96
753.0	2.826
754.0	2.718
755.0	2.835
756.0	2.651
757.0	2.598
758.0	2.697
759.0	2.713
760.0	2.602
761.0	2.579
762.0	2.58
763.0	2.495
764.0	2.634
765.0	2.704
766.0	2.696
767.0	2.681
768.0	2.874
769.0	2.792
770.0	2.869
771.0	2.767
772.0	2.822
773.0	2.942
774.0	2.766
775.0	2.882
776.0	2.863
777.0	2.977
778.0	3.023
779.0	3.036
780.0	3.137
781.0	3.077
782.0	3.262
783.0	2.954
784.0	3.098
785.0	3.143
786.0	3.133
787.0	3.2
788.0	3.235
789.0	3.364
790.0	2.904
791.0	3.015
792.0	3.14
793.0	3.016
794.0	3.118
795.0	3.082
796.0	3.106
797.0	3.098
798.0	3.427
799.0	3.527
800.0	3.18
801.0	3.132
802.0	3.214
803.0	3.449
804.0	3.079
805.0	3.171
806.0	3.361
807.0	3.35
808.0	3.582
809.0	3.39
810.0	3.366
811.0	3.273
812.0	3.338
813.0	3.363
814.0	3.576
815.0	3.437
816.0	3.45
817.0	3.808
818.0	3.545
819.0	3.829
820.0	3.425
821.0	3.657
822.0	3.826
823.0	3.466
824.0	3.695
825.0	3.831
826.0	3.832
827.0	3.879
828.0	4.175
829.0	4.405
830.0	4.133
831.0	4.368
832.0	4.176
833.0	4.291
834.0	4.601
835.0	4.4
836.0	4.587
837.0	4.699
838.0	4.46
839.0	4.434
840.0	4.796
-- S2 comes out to 8.55 keV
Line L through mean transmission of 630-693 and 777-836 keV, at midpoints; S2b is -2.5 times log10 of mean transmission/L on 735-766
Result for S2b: 0.22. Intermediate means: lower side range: 3.04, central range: 2.71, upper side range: 3.47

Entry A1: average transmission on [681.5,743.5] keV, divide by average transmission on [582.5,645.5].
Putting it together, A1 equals 1.22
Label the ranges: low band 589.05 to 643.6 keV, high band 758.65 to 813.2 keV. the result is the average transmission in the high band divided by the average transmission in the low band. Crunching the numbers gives 1.3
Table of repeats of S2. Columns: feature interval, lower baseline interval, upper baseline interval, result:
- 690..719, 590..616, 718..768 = -4.7 keV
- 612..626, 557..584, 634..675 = 6.1 keV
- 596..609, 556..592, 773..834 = 4.9 keV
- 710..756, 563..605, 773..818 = 3.1 keV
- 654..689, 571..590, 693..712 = 0.7 keV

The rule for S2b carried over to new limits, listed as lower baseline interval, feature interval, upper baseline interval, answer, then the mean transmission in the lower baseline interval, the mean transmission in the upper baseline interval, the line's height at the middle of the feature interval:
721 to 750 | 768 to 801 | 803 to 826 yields 0.08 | 2.94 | 3.5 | 3.29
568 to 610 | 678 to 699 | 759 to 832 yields 0.02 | 3.06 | 3.24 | 3.15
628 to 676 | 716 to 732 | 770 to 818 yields -0.07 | 2.99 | 3.18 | 3.09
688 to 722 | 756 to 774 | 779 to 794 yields 0.16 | 3.2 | 3.12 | 3.14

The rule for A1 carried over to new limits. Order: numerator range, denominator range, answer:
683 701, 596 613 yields 1.48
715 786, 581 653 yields 1.13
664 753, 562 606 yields 0.95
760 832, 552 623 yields 1.10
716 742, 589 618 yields 1.33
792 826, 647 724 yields 1.07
